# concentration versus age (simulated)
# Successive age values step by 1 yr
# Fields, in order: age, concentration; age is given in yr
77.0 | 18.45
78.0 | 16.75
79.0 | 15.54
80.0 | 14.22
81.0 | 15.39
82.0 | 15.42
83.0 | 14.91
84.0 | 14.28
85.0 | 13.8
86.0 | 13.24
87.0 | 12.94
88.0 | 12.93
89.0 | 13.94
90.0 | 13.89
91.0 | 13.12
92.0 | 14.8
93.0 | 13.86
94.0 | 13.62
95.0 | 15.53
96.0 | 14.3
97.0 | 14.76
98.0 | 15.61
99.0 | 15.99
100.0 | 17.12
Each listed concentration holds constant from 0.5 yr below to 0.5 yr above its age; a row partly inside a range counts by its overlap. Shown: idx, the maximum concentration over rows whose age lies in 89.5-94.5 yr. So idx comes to 14.8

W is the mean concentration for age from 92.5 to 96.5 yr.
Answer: 14.3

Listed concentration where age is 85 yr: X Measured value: 13.8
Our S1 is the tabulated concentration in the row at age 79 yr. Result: 15.54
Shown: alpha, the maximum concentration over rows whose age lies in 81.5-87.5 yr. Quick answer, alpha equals 15.42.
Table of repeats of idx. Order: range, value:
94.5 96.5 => 15.53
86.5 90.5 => 13.94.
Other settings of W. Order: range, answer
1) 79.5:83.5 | 15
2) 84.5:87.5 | 13.3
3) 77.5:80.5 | 15.5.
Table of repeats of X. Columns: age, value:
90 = 13.89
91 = 13.12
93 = 13.86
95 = 15.53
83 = 14.91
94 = 13.62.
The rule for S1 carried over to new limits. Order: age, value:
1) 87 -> 12.94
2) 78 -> 16.75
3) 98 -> 15.61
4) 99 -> 15.99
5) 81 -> 15.39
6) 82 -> 15.42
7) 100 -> 17.12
